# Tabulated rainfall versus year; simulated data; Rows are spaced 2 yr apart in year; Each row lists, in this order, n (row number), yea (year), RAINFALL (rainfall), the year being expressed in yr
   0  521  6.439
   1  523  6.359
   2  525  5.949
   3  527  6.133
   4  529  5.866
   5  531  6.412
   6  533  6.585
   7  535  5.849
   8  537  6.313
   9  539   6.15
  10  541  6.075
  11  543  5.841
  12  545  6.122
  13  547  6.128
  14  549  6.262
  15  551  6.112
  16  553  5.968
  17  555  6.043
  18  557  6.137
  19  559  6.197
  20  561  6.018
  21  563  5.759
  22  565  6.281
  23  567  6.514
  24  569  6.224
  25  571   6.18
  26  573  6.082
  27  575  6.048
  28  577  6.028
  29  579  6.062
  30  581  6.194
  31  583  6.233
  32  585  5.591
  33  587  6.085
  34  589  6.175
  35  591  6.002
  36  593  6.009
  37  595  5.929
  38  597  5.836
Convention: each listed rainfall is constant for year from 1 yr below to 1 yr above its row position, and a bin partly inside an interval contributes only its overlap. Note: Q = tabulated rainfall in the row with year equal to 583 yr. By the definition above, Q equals 6.233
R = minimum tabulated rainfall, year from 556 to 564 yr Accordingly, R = 5.759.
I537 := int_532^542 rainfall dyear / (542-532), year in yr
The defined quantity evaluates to 6.19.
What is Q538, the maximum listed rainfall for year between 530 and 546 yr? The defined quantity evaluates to 6.585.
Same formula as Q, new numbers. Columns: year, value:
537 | 6.313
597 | 5.836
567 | 6.514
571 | 6.18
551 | 6.112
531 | 6.412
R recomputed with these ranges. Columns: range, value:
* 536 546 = 5.841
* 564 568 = 6.281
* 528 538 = 5.849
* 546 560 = 5.968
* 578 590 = 5.591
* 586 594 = 6.002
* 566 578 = 6.028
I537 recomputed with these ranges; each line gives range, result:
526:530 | 6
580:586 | 6.01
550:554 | 6.04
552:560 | 6.09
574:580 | 6.05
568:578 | 6.11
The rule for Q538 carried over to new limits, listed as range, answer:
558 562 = 6.197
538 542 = 6.15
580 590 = 6.233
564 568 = 6.514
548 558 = 6.262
